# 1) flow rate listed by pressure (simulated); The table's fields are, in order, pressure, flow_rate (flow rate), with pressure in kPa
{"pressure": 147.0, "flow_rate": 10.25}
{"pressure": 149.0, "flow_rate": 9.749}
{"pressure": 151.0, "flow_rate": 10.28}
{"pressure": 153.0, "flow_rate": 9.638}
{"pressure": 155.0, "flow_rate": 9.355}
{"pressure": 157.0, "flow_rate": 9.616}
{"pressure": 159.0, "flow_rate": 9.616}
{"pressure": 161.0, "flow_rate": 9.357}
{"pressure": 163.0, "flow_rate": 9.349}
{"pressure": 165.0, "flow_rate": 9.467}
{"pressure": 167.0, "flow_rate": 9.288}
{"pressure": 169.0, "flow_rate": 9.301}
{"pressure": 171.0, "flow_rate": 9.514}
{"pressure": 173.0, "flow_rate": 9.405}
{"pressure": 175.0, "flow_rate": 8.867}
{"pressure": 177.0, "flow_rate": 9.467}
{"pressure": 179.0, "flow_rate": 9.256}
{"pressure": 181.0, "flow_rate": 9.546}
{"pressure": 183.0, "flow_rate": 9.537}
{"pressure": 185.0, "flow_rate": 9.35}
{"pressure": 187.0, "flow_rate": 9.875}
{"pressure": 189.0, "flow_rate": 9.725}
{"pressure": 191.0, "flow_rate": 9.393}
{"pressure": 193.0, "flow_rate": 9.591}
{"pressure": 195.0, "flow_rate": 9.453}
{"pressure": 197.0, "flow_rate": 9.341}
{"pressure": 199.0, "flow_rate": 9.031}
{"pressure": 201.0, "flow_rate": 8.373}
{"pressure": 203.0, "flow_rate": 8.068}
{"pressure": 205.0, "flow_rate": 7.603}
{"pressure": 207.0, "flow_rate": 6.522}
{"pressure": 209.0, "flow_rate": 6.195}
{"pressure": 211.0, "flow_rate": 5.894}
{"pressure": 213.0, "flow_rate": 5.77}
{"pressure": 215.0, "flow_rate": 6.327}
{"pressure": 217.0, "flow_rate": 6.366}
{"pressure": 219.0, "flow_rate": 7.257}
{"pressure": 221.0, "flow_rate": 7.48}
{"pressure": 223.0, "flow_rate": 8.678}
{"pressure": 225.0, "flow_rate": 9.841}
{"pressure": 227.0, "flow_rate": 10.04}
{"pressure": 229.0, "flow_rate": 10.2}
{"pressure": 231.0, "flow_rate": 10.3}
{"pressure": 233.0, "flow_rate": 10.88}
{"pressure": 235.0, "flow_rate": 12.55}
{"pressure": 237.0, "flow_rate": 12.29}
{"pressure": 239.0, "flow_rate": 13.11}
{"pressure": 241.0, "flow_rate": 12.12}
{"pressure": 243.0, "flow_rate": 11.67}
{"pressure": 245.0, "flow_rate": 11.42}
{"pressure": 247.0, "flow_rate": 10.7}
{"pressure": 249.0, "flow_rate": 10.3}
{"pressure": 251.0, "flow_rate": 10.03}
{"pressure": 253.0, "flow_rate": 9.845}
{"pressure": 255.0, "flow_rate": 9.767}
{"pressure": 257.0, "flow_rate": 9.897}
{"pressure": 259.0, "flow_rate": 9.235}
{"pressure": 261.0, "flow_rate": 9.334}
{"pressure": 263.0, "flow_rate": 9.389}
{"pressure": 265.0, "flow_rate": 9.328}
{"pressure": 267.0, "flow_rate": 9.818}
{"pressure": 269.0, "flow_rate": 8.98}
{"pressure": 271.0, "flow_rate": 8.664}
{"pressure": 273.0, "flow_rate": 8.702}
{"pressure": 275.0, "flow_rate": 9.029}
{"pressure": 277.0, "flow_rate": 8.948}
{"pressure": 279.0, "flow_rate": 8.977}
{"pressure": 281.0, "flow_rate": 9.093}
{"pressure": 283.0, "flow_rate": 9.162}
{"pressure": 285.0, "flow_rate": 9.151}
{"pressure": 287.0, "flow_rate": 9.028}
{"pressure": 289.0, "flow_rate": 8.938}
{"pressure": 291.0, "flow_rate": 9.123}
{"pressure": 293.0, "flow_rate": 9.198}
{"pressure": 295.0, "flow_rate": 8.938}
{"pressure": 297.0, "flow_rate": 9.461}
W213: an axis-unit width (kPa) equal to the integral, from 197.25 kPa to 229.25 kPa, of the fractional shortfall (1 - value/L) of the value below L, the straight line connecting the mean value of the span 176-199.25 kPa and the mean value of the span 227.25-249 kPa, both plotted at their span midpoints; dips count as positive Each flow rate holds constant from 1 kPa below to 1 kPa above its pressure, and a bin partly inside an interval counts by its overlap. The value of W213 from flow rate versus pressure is 8.4 kPa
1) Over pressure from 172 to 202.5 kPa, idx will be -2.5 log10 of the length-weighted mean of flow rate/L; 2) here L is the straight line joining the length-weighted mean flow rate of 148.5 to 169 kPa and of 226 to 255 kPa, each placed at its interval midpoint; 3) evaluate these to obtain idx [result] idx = 0.08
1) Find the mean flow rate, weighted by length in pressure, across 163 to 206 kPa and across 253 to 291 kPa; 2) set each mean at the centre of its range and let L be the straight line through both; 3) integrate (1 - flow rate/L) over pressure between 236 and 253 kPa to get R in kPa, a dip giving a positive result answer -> -4.0 kPa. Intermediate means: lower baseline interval 9.22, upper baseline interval 9.21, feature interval 11.4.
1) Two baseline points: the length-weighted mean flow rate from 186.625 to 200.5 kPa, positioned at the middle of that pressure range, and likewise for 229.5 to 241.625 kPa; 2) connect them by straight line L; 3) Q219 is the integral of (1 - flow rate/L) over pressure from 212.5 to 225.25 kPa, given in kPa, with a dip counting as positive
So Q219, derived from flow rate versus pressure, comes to 4.2 kPa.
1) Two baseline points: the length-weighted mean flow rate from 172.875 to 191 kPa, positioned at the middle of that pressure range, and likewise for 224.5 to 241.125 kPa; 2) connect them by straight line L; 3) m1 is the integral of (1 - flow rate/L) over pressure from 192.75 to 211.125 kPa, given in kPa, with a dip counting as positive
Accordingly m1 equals 3.8 kPa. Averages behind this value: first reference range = 9.45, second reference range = 11.3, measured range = 8.04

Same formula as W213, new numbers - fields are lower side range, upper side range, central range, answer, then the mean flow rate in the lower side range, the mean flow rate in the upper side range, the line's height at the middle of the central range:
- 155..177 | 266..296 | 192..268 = -1.0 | 9.38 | 9.05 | 9.2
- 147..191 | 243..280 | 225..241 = -2.8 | 9.52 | 9.63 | 9.6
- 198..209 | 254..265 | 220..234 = -1.9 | 7.76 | 9.51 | 8.49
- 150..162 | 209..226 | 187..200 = -2.1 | 9.64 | 7.14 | 8.12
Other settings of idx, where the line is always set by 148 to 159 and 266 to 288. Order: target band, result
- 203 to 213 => 0.382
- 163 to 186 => 0.028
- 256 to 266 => -0.035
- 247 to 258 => -0.096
